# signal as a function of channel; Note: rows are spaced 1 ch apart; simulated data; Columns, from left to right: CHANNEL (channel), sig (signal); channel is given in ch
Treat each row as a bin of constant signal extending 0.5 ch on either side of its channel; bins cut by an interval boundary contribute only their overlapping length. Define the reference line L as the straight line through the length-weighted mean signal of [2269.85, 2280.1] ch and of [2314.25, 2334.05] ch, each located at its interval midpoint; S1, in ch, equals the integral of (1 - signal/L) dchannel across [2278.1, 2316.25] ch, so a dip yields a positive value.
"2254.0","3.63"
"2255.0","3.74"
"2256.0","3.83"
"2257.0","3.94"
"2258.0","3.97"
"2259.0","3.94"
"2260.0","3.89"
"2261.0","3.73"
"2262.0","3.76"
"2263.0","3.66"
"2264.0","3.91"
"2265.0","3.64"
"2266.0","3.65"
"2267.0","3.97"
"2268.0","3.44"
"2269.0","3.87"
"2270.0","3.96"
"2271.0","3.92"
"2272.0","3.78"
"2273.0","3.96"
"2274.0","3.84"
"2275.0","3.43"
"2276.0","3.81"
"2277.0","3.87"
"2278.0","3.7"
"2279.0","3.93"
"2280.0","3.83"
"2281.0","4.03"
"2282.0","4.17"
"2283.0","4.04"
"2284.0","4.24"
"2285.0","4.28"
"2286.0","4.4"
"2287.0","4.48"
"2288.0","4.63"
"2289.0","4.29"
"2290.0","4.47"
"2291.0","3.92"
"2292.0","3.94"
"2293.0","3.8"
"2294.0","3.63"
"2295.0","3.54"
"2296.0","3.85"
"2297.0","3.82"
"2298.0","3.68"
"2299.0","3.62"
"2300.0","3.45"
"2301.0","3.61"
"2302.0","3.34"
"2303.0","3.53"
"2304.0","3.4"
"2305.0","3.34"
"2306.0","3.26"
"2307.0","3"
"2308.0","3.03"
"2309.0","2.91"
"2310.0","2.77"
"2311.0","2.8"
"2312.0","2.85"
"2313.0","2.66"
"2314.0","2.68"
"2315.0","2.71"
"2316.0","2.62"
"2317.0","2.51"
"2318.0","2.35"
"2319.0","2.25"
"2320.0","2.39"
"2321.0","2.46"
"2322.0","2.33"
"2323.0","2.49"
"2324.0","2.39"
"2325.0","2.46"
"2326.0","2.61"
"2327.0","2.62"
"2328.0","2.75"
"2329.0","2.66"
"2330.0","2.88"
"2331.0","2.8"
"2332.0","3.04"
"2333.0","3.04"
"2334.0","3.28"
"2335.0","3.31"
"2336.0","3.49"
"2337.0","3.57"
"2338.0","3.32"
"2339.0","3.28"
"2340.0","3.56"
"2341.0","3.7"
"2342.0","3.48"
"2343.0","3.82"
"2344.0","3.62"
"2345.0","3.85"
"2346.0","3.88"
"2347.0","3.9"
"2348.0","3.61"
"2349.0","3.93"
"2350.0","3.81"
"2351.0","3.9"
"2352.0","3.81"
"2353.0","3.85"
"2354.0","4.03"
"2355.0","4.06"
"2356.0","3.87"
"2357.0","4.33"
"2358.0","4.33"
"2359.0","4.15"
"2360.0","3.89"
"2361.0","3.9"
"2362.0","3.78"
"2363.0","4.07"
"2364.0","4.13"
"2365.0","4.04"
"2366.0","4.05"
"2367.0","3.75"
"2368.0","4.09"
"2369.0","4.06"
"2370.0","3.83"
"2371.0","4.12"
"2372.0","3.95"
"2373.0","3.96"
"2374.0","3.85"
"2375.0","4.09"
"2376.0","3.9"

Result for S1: -3.6 ch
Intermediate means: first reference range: 3.82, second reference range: 2.62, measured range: 3.6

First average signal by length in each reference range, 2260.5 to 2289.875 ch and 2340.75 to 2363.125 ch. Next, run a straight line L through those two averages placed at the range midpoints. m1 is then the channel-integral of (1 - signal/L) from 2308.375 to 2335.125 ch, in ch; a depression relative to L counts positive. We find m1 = 8.4 ch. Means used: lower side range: 3.95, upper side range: 3.89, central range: 2.68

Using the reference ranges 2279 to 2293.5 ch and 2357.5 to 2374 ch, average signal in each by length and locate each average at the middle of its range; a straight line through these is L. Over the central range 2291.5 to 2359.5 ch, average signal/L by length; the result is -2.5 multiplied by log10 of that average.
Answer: 0.24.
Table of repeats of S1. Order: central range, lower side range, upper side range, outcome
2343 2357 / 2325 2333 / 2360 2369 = -1.58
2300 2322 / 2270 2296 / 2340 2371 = 6.02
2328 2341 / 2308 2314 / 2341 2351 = 1.02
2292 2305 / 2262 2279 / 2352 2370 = 0.82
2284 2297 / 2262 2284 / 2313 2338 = -2.32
